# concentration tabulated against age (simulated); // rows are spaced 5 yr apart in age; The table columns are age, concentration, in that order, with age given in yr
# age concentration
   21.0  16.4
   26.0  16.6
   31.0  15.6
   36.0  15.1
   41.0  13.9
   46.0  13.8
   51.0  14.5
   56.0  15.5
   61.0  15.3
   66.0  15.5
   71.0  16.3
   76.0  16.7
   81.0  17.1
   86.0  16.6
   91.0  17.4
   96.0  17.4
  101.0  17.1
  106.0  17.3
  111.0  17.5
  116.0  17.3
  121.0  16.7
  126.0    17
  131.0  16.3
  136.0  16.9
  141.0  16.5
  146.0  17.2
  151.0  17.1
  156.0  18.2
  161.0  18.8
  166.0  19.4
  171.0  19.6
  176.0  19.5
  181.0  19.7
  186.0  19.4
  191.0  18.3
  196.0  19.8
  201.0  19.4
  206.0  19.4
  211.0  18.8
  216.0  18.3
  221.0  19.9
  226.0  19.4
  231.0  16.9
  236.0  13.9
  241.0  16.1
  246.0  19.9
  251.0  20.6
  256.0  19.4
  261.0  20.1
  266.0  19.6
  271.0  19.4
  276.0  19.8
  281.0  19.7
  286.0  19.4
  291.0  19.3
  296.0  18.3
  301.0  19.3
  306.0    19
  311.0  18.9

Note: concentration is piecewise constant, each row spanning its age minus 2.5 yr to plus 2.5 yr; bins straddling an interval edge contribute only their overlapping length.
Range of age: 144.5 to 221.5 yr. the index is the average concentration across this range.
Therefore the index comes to 18.9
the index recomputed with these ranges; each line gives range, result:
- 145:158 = 17.5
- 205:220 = 18.9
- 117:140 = 16.7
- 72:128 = 17.1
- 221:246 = 17.2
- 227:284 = 18.7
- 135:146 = 16.8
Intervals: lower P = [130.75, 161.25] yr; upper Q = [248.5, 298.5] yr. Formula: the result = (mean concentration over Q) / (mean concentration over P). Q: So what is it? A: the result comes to 1.13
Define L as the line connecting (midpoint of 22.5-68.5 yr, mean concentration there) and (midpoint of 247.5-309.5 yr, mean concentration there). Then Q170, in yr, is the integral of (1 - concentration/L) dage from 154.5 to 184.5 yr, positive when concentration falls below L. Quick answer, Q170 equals -3.1 yr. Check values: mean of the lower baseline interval 15.1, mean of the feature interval 19.2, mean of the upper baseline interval 19.5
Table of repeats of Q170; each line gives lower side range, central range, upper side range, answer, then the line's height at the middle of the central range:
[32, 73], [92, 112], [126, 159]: -1.5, 16.1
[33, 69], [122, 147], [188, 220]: 0.6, 17.1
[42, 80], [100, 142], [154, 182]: 1.3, 17.5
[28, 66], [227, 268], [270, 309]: 0.4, 18.5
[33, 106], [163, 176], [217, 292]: -1.5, 17.5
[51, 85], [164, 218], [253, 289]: -3.1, 18.2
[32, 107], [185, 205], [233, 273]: -1.7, 17.8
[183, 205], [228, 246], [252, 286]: 2.9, 19.5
